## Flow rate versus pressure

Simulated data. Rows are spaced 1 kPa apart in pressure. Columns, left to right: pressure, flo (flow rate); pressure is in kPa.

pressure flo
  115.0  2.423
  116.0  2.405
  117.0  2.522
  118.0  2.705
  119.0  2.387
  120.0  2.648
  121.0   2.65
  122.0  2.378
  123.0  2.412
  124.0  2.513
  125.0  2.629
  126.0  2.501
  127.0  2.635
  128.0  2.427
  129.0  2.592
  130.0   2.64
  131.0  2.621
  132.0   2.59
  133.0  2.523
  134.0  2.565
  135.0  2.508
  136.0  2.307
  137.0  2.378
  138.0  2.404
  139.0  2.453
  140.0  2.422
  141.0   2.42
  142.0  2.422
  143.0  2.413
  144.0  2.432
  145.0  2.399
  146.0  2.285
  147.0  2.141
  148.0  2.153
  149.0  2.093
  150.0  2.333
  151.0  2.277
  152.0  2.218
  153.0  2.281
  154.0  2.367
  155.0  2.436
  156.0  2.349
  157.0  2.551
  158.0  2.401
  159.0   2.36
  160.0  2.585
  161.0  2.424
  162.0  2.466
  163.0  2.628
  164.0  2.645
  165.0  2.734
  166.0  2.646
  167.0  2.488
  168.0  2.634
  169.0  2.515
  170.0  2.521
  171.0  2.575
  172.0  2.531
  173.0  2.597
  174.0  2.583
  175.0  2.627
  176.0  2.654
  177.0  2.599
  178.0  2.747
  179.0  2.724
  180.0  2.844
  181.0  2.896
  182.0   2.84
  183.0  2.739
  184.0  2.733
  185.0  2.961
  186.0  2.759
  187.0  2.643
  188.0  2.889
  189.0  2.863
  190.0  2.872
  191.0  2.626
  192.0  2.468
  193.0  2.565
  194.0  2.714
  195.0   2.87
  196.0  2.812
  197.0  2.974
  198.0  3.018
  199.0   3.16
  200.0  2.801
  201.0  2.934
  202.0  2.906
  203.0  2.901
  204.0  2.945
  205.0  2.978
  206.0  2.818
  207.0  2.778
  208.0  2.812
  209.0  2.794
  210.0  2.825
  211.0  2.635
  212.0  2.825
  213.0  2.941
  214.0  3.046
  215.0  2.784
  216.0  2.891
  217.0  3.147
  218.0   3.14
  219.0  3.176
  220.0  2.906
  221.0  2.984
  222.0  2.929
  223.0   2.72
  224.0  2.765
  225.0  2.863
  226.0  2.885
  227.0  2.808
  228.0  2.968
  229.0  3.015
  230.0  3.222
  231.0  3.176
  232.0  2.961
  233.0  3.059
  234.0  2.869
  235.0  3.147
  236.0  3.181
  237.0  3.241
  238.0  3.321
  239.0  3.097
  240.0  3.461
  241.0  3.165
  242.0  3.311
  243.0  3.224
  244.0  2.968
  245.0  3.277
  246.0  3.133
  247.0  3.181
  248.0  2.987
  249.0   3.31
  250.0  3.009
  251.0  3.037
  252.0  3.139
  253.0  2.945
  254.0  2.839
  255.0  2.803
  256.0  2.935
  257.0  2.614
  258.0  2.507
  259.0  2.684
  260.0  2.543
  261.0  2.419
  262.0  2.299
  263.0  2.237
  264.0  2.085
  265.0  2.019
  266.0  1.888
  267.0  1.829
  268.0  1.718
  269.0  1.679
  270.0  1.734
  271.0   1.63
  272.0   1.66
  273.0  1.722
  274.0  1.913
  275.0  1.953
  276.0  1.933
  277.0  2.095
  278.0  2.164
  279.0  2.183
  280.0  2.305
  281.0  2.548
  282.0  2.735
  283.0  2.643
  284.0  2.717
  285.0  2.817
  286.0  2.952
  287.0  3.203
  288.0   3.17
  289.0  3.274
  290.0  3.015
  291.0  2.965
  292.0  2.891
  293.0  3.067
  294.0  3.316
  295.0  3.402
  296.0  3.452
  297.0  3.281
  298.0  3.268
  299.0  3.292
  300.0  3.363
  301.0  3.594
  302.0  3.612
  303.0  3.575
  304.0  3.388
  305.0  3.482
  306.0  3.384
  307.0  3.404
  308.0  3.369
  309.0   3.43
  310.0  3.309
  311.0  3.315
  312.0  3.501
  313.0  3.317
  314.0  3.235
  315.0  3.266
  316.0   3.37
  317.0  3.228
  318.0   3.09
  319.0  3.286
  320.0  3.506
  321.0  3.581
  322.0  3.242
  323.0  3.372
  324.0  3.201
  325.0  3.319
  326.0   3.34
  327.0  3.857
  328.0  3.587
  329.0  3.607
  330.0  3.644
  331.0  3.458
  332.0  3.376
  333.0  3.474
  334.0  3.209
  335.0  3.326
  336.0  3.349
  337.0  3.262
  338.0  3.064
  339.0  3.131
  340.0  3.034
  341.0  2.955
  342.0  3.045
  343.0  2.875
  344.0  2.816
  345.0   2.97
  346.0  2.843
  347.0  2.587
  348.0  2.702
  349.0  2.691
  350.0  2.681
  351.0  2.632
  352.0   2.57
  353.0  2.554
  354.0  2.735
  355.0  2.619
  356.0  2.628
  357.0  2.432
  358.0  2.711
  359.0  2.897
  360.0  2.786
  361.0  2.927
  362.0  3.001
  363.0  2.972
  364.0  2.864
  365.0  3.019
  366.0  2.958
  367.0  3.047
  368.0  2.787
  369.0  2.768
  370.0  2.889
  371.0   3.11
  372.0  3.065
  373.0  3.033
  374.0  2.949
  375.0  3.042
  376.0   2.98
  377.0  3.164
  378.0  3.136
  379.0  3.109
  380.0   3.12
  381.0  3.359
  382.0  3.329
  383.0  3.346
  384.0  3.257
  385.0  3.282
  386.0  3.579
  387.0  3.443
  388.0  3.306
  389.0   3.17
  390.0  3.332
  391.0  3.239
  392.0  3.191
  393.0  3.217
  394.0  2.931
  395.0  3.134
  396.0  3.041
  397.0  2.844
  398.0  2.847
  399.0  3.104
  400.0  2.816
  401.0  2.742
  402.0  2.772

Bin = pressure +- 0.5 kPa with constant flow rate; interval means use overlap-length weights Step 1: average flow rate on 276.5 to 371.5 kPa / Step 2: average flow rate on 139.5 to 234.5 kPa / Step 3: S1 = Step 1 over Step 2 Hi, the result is 1.14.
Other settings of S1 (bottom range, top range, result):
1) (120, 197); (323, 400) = 1.20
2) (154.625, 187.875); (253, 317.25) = 1.06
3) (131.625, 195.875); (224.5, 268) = 1.13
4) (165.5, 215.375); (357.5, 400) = 1.11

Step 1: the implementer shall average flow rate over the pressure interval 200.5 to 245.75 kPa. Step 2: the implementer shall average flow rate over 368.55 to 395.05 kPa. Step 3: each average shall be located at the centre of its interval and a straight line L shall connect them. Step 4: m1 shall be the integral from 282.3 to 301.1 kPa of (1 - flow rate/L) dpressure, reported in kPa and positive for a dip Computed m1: -0.3 kPa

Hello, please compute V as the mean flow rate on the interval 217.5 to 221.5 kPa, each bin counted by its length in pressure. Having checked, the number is 3.05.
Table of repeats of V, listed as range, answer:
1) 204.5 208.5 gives 2.85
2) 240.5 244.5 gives 3.17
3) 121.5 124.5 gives 2.43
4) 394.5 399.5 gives 2.99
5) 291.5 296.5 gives 3.23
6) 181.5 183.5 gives 2.79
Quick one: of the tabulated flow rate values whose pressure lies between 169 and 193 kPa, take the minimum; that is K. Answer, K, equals 2.468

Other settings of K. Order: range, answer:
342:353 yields 2.554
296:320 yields 3.09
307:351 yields 2.587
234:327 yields 1.63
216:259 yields 2.507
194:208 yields 2.714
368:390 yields 2.768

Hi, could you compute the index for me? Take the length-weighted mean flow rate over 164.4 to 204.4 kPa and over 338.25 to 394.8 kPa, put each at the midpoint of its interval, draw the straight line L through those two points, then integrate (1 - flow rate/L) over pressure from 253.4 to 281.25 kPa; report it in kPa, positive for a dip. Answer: 6.6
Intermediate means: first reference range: 2.75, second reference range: 2.98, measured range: 2.18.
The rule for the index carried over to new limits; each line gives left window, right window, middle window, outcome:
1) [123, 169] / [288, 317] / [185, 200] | -0.5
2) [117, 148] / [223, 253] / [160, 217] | 0.9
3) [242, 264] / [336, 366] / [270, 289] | 3.3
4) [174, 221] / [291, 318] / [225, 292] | 9.0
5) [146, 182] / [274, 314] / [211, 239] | -2.5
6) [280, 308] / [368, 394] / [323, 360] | 1.5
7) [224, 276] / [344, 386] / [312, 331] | -3.8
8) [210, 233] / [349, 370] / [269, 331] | -3.9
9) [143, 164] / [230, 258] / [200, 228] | -0.5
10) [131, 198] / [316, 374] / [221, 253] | -3.7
